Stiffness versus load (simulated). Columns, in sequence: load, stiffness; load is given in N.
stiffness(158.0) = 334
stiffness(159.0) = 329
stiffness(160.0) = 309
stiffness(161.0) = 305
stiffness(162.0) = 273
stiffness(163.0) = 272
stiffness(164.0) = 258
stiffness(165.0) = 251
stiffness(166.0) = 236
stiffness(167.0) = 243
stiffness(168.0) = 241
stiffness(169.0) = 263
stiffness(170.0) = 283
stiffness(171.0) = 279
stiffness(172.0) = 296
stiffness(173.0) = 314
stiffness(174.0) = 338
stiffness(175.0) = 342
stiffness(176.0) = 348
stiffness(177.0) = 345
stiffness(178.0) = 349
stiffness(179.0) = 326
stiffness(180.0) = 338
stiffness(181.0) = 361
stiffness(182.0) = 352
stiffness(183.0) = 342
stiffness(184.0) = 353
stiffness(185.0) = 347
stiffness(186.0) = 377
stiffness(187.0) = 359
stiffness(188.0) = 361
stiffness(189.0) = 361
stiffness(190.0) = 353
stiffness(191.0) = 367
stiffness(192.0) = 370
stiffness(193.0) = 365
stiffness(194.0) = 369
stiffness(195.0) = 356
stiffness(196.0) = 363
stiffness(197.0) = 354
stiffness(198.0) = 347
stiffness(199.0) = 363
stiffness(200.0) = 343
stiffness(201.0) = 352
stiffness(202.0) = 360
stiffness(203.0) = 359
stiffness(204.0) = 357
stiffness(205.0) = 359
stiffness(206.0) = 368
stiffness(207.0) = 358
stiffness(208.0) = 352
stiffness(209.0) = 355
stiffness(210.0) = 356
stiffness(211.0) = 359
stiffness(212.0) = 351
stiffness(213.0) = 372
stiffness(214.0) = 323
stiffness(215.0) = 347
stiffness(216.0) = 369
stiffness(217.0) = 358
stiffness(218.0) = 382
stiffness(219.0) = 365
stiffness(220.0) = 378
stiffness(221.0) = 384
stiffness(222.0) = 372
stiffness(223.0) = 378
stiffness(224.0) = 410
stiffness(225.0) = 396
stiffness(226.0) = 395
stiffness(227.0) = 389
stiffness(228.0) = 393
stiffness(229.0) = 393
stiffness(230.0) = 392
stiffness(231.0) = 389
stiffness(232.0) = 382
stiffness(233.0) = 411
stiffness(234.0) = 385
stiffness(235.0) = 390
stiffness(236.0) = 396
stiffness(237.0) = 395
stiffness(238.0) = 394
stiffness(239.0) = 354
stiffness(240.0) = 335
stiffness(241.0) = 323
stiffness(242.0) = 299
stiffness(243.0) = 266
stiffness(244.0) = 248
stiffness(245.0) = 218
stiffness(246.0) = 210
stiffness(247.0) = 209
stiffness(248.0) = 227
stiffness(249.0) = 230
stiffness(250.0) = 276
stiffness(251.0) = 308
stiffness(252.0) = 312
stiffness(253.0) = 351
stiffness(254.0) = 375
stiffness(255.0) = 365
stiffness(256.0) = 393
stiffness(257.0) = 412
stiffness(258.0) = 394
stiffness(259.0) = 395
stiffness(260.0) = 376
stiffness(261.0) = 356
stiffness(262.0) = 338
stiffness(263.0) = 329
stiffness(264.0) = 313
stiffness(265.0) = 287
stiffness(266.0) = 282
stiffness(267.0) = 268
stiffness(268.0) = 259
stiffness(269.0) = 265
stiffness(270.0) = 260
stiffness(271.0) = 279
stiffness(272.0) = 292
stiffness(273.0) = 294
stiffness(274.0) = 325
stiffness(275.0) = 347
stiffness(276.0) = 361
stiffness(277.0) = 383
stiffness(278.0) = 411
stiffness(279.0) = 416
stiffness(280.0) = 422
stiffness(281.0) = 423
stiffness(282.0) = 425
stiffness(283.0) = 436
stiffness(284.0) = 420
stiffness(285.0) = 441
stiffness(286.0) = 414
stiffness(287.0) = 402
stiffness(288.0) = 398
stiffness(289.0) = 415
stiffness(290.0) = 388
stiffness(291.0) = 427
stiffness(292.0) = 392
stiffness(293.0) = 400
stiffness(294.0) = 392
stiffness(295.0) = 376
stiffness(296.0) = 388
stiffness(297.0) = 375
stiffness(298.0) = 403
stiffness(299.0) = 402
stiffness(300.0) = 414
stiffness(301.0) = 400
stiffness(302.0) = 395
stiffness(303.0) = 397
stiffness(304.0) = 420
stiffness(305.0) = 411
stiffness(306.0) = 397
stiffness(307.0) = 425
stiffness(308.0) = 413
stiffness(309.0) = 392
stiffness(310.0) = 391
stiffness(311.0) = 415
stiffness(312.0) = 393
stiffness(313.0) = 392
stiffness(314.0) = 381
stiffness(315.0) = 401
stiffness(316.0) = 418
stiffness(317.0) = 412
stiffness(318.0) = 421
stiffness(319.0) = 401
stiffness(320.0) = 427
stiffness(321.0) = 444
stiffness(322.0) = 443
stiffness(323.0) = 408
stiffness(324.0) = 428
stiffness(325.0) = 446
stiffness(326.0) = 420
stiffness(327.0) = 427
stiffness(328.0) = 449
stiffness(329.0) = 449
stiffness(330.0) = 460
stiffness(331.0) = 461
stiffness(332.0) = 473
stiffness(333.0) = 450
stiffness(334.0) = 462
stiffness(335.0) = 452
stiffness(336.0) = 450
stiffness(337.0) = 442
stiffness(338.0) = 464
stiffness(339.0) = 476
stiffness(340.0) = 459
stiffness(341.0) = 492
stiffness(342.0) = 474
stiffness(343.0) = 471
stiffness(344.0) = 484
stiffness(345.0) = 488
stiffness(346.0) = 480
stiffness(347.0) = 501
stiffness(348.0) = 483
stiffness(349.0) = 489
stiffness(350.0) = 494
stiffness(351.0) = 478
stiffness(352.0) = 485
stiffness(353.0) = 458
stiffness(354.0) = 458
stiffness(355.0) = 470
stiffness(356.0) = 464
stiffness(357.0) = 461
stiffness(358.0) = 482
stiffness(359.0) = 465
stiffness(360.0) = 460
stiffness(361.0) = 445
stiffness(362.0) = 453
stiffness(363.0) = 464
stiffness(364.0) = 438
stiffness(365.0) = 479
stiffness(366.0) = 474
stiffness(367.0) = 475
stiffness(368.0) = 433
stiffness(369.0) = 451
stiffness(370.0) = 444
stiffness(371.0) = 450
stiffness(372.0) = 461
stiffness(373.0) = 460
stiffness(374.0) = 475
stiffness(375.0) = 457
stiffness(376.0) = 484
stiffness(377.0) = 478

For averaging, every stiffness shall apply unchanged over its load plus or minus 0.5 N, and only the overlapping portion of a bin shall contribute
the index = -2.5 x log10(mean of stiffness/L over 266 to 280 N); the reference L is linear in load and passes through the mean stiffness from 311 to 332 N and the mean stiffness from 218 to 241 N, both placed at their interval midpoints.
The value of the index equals 0.24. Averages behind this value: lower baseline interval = 384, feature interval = 322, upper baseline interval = 425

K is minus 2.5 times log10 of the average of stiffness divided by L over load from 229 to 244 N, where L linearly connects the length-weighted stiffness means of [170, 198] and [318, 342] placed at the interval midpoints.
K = 0.06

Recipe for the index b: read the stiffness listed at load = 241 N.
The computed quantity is 323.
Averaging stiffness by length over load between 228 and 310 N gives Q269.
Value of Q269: 359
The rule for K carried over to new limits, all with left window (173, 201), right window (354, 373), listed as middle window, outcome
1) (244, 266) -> 0.24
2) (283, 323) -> 0.04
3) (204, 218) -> 0.03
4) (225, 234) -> -0.04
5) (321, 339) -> -0.02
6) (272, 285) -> 0.06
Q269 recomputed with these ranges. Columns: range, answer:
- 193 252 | 348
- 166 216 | 342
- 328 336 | 457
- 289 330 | 410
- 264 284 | 340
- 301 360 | 444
